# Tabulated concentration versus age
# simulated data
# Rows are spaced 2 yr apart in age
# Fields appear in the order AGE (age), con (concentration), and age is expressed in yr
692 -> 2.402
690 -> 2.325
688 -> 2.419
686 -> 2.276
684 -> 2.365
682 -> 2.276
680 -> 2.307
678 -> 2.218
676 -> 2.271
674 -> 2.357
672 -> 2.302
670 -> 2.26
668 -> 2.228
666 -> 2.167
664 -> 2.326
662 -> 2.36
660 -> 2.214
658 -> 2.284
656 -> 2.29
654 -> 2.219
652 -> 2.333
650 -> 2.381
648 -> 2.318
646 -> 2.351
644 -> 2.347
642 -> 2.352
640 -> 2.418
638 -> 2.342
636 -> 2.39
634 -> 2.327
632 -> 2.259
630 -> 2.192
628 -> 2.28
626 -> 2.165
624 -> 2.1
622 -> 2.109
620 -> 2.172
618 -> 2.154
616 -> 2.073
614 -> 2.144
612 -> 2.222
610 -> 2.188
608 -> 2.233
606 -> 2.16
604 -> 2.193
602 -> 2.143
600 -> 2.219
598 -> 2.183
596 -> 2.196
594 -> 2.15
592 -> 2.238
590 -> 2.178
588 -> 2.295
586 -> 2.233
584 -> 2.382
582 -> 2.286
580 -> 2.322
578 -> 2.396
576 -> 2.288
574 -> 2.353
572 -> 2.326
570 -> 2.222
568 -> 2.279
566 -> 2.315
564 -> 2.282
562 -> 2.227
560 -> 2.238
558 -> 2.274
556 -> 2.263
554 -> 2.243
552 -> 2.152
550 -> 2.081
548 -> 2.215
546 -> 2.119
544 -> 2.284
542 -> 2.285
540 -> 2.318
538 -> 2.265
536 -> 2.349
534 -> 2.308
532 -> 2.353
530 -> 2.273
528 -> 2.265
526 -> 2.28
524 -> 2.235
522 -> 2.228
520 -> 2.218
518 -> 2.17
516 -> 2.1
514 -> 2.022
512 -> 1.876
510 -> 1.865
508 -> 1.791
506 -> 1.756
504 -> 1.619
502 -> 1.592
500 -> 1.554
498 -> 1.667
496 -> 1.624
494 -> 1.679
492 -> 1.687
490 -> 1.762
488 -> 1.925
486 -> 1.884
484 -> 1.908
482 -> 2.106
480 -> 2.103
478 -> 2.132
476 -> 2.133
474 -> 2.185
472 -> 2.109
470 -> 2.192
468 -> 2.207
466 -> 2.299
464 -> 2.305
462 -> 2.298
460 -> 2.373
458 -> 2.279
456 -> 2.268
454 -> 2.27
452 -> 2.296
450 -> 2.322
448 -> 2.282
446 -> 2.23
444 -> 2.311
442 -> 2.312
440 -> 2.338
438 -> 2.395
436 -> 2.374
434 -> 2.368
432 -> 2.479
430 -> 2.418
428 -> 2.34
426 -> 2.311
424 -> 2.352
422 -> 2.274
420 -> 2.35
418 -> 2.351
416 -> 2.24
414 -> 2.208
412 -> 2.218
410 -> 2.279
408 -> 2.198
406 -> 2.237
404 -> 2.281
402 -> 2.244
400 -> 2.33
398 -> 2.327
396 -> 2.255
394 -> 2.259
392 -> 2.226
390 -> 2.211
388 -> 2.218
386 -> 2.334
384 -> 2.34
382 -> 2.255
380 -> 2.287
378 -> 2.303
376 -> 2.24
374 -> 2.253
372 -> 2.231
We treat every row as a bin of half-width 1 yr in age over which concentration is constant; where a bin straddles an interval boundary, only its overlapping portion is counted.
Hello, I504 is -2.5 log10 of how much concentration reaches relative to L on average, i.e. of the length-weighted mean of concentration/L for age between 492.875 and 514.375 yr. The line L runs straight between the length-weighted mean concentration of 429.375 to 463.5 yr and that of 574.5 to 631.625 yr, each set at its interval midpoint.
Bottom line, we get 0.31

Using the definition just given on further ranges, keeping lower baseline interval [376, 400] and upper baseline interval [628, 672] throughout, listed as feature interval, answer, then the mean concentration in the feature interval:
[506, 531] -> 0.095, 2.1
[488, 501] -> 0.333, 1.68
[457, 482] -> 0.034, 2.21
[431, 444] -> -0.043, 2.37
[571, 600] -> 0.011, 2.27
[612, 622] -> 0.077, 2.14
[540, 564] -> 0.033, 2.22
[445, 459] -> 0.002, 2.28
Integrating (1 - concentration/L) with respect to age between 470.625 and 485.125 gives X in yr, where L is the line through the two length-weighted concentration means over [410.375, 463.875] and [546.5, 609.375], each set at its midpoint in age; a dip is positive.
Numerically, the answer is 1.3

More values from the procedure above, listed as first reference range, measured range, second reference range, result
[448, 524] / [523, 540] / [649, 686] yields -1.62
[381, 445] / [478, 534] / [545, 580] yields 7.77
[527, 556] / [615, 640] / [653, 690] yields 0.58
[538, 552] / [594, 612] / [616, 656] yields 0.49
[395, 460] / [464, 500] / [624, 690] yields 5.15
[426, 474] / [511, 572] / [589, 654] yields 1.10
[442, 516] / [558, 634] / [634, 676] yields -0.44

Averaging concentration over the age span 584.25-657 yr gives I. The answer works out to 2.24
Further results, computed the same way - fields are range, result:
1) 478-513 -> 1.8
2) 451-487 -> 2.19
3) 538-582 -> 2.26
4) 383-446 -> 2.3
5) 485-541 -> 1.99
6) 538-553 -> 2.21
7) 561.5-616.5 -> 2.24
